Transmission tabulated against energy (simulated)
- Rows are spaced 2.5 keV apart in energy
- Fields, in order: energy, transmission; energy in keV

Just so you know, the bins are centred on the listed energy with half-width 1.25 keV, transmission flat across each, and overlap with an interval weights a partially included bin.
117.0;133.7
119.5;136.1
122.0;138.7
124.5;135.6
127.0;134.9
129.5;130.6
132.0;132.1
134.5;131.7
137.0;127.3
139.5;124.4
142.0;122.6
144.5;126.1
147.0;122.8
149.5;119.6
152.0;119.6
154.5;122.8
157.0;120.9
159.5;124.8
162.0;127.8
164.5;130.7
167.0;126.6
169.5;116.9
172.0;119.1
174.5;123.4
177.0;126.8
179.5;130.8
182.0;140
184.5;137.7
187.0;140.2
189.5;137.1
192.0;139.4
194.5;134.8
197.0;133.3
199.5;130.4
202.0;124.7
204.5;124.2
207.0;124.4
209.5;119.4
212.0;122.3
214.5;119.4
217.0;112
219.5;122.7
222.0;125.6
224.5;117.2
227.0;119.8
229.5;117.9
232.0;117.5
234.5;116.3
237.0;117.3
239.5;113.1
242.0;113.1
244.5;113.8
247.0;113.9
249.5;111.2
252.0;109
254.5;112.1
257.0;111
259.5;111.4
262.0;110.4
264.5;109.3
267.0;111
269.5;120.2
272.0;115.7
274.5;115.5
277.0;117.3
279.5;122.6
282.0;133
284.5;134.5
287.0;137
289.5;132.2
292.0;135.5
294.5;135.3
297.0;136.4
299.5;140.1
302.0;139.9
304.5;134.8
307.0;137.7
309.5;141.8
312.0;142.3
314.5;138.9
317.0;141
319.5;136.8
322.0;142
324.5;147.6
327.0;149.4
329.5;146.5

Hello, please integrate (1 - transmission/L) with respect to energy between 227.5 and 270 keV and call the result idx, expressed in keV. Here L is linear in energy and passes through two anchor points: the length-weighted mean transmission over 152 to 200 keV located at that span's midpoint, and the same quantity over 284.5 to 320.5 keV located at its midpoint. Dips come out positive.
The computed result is 6.6 keV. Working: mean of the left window 129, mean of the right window 138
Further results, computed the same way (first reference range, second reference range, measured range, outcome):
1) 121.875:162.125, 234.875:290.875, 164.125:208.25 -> -2.4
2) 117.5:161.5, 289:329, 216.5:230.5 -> 1.5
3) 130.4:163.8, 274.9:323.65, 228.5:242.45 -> 1.6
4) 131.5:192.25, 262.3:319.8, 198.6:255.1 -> 4.7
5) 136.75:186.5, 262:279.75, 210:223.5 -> 0.0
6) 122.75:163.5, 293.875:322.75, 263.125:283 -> 2.7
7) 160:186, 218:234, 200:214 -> -0.1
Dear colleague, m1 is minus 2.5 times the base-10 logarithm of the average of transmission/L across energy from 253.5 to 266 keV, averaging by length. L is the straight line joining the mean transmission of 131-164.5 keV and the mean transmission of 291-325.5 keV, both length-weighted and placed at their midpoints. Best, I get 0.21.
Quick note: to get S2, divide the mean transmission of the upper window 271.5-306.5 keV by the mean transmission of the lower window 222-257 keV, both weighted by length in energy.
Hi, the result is 1.1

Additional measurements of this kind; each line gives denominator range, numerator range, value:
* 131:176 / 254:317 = 1.03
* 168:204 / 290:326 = 1.06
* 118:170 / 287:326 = 1.09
